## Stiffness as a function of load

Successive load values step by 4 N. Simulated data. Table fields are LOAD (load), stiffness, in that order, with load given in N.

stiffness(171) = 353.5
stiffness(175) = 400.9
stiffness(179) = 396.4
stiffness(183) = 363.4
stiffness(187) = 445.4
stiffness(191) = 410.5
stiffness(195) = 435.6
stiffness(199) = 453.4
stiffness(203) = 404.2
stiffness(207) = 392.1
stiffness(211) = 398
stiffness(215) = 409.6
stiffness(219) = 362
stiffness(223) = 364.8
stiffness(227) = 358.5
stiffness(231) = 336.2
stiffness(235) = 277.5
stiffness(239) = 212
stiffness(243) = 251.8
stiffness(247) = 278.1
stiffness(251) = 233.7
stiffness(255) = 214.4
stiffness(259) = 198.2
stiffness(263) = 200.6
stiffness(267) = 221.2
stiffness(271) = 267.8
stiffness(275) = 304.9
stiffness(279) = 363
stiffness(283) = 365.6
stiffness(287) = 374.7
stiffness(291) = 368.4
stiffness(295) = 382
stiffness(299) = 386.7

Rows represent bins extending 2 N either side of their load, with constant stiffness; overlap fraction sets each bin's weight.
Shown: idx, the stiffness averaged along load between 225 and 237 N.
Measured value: 324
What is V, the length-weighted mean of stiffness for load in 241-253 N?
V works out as 255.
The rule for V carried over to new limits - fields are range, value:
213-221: 386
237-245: 232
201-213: 398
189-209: 419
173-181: 399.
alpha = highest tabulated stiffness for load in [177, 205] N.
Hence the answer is 453.4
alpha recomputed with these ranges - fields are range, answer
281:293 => 374.7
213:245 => 409.6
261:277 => 304.9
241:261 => 278.1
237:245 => 251.8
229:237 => 336.2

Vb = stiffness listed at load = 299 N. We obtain 386.7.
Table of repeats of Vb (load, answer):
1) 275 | 304.9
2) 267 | 221.2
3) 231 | 336.2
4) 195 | 435.6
